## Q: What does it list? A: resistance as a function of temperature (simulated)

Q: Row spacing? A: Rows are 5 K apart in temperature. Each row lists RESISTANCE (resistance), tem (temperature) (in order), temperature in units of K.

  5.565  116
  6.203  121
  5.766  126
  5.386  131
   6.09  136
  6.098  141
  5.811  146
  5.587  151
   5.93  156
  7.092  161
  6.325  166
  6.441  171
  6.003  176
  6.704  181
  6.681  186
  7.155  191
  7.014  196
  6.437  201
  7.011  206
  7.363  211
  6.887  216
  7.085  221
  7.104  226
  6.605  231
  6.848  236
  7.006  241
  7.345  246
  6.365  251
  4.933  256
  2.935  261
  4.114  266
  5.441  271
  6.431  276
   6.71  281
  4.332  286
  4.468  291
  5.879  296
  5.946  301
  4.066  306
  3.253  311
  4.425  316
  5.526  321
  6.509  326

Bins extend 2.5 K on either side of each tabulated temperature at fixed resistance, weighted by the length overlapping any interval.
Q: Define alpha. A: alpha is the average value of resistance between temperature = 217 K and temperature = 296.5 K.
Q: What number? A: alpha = 5.87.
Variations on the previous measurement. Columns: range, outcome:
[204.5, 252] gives 6.98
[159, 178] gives 6.46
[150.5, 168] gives 6.3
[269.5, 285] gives 6.06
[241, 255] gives 6.68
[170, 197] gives 6.66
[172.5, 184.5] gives 6.39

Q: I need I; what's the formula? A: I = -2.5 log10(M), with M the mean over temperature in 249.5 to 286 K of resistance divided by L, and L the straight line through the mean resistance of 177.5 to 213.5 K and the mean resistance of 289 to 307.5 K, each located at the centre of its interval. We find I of 0.095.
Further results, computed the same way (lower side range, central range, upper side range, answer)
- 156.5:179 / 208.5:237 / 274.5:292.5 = -0.17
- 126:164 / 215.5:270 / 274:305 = -0.07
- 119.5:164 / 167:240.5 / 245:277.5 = -0.21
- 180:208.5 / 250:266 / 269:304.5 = 0.31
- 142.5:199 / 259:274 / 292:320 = 0.22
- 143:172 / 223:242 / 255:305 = -0.24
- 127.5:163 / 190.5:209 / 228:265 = -0.16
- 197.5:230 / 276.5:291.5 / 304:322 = -0.08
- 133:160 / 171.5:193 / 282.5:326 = -0.16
